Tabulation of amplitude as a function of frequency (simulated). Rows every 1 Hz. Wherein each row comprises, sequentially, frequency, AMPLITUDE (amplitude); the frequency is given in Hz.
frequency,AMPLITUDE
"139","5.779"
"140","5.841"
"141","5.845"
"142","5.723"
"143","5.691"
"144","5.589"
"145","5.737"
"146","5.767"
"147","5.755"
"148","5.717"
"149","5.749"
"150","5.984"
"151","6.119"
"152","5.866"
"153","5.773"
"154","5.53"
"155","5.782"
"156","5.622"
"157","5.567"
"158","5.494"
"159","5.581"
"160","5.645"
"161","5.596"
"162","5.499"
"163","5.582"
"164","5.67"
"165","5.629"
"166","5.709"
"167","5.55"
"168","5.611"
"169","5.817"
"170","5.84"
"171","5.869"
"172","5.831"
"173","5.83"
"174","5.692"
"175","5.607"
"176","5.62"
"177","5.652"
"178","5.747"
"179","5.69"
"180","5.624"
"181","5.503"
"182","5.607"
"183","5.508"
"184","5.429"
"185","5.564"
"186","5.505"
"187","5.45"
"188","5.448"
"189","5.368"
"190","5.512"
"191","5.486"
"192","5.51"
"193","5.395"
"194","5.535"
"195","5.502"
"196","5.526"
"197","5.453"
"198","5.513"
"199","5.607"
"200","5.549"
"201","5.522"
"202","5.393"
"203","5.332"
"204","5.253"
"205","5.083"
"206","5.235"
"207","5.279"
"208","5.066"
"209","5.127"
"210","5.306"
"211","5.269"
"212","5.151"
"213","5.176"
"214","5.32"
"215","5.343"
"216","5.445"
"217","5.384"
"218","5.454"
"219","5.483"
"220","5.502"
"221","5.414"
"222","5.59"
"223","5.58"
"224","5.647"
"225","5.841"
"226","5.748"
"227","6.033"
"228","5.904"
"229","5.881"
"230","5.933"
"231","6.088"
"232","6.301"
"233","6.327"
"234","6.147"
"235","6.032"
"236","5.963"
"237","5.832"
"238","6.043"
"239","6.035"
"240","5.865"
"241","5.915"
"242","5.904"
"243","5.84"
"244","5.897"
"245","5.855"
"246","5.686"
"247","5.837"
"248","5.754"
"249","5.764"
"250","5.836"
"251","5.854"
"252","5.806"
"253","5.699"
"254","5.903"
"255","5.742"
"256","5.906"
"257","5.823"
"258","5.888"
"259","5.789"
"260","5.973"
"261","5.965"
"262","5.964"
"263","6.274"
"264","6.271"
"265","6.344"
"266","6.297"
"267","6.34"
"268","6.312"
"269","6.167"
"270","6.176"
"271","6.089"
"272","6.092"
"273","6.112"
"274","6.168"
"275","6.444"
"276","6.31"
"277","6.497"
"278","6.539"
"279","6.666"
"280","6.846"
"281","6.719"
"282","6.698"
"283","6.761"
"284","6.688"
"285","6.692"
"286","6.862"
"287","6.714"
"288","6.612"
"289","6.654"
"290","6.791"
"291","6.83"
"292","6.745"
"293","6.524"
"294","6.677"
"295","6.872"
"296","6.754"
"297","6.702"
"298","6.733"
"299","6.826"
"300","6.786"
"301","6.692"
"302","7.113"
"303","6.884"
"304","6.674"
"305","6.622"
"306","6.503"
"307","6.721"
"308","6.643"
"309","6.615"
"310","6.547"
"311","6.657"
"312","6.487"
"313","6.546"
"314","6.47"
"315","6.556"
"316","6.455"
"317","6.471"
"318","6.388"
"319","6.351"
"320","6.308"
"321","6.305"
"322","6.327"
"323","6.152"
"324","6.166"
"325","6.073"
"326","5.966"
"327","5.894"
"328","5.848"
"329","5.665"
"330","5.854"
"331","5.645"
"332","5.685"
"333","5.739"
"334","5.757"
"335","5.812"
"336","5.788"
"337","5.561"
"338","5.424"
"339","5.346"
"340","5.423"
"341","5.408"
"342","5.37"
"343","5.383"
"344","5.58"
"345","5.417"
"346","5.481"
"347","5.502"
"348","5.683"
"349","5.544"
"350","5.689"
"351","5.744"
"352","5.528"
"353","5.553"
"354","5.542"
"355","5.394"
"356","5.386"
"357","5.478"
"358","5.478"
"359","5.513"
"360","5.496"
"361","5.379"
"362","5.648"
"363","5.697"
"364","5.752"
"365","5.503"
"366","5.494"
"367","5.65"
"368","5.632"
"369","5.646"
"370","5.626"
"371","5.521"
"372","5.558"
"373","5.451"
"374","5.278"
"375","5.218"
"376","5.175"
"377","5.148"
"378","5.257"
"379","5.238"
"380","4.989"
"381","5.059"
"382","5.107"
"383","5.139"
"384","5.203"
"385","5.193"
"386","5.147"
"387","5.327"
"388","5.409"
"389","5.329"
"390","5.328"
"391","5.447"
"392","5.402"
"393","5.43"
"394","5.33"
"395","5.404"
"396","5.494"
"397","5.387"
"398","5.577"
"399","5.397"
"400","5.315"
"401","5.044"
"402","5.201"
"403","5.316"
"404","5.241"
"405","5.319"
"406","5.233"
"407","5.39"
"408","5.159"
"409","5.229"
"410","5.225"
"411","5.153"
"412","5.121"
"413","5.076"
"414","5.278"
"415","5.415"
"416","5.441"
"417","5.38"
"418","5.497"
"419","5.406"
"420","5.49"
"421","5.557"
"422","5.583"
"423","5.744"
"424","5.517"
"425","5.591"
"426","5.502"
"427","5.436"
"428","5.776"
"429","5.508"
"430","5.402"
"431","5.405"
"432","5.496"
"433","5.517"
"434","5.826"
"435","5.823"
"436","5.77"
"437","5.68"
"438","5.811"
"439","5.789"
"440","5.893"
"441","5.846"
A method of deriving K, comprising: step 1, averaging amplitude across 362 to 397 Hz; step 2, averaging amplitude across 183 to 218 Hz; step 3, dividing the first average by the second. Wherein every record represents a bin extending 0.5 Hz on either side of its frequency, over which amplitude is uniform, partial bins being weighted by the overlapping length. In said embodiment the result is 1.00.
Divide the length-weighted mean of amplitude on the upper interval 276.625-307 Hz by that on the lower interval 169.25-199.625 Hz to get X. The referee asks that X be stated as 1.2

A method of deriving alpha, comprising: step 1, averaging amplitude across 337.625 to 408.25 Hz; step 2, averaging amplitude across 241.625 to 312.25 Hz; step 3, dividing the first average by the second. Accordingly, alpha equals 0.85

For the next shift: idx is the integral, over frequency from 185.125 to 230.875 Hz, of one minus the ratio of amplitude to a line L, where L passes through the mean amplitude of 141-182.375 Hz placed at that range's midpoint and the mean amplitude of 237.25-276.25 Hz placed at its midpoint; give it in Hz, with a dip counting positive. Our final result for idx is 2.9 Hz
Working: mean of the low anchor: 5.7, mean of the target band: 5.47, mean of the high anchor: 6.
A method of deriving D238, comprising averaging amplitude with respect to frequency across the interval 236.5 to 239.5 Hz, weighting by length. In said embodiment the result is 5.97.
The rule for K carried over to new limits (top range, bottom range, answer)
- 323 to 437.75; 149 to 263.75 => 0.97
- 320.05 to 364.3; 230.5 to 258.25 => 0.96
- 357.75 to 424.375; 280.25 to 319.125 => 0.80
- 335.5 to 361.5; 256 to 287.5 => 0.87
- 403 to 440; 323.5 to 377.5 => 0.98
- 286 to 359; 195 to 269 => 1.07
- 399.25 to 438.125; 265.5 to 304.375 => 0.82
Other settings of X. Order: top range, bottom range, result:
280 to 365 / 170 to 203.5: 1.10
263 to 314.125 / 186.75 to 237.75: 1.18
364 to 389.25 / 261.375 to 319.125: 0.82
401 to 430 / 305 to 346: 0.89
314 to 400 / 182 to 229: 1.02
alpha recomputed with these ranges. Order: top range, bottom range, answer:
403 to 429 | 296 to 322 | 0.82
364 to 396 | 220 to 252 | 0.91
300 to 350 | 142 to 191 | 1.07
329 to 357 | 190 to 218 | 1.04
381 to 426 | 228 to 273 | 0.89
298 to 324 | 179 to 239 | 1.18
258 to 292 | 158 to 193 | 1.14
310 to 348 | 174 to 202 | 1.07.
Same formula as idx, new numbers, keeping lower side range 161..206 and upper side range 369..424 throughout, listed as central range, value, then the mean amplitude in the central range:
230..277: -4.6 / 6.02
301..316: -3.4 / 6.64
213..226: 0.0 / 5.5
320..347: -1.7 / 5.74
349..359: -0.3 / 5.53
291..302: -2.7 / 6.75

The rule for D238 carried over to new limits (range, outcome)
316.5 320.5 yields 6.38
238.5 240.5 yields 5.95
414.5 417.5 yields 5.41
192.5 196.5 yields 5.49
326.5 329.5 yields 5.8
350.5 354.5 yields 5.59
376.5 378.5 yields 5.2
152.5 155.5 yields 5.7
